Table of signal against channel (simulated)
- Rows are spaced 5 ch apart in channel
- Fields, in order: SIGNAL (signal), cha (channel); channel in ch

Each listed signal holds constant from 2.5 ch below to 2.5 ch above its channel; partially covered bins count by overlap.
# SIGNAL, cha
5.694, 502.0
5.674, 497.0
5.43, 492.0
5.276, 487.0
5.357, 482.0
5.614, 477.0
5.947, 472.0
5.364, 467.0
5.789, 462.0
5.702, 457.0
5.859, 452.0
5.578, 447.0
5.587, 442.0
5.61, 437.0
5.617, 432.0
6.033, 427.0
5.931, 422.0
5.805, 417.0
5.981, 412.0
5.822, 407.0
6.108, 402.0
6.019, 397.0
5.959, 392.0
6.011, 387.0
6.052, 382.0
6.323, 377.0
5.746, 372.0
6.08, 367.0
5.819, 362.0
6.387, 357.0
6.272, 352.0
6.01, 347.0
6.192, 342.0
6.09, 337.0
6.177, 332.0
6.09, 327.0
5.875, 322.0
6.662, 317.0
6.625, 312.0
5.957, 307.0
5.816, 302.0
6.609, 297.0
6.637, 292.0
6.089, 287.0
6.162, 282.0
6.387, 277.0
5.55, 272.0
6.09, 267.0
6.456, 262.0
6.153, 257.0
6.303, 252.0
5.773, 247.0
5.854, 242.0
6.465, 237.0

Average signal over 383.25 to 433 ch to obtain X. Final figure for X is 5.94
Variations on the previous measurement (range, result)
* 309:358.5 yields 6.23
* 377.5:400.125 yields 6.04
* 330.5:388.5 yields 6.1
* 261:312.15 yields 6.19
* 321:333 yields 6.05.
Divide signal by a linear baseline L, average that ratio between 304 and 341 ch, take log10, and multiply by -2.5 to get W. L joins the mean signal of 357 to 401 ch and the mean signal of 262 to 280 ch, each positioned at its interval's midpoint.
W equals -0.03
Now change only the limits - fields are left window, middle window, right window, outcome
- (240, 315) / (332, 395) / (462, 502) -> -0.03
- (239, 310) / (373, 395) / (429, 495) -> -0.04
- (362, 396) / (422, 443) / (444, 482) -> 0.01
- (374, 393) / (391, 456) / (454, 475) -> 0.01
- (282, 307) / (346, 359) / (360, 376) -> -0.04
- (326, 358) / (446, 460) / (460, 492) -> -0.01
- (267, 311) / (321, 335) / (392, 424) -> 0.00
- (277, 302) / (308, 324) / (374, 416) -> -0.02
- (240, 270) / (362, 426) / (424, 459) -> -0.03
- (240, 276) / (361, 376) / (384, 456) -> 0.00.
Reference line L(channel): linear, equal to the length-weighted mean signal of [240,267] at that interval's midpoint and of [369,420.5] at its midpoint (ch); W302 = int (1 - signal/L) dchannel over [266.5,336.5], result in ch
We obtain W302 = -1.5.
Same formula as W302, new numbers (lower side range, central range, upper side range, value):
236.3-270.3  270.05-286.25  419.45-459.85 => 0.0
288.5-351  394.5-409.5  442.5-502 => -0.2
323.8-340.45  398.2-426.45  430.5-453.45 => -0.8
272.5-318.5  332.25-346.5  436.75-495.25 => 0.0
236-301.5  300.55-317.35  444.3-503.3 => -0.5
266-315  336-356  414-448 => -0.5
